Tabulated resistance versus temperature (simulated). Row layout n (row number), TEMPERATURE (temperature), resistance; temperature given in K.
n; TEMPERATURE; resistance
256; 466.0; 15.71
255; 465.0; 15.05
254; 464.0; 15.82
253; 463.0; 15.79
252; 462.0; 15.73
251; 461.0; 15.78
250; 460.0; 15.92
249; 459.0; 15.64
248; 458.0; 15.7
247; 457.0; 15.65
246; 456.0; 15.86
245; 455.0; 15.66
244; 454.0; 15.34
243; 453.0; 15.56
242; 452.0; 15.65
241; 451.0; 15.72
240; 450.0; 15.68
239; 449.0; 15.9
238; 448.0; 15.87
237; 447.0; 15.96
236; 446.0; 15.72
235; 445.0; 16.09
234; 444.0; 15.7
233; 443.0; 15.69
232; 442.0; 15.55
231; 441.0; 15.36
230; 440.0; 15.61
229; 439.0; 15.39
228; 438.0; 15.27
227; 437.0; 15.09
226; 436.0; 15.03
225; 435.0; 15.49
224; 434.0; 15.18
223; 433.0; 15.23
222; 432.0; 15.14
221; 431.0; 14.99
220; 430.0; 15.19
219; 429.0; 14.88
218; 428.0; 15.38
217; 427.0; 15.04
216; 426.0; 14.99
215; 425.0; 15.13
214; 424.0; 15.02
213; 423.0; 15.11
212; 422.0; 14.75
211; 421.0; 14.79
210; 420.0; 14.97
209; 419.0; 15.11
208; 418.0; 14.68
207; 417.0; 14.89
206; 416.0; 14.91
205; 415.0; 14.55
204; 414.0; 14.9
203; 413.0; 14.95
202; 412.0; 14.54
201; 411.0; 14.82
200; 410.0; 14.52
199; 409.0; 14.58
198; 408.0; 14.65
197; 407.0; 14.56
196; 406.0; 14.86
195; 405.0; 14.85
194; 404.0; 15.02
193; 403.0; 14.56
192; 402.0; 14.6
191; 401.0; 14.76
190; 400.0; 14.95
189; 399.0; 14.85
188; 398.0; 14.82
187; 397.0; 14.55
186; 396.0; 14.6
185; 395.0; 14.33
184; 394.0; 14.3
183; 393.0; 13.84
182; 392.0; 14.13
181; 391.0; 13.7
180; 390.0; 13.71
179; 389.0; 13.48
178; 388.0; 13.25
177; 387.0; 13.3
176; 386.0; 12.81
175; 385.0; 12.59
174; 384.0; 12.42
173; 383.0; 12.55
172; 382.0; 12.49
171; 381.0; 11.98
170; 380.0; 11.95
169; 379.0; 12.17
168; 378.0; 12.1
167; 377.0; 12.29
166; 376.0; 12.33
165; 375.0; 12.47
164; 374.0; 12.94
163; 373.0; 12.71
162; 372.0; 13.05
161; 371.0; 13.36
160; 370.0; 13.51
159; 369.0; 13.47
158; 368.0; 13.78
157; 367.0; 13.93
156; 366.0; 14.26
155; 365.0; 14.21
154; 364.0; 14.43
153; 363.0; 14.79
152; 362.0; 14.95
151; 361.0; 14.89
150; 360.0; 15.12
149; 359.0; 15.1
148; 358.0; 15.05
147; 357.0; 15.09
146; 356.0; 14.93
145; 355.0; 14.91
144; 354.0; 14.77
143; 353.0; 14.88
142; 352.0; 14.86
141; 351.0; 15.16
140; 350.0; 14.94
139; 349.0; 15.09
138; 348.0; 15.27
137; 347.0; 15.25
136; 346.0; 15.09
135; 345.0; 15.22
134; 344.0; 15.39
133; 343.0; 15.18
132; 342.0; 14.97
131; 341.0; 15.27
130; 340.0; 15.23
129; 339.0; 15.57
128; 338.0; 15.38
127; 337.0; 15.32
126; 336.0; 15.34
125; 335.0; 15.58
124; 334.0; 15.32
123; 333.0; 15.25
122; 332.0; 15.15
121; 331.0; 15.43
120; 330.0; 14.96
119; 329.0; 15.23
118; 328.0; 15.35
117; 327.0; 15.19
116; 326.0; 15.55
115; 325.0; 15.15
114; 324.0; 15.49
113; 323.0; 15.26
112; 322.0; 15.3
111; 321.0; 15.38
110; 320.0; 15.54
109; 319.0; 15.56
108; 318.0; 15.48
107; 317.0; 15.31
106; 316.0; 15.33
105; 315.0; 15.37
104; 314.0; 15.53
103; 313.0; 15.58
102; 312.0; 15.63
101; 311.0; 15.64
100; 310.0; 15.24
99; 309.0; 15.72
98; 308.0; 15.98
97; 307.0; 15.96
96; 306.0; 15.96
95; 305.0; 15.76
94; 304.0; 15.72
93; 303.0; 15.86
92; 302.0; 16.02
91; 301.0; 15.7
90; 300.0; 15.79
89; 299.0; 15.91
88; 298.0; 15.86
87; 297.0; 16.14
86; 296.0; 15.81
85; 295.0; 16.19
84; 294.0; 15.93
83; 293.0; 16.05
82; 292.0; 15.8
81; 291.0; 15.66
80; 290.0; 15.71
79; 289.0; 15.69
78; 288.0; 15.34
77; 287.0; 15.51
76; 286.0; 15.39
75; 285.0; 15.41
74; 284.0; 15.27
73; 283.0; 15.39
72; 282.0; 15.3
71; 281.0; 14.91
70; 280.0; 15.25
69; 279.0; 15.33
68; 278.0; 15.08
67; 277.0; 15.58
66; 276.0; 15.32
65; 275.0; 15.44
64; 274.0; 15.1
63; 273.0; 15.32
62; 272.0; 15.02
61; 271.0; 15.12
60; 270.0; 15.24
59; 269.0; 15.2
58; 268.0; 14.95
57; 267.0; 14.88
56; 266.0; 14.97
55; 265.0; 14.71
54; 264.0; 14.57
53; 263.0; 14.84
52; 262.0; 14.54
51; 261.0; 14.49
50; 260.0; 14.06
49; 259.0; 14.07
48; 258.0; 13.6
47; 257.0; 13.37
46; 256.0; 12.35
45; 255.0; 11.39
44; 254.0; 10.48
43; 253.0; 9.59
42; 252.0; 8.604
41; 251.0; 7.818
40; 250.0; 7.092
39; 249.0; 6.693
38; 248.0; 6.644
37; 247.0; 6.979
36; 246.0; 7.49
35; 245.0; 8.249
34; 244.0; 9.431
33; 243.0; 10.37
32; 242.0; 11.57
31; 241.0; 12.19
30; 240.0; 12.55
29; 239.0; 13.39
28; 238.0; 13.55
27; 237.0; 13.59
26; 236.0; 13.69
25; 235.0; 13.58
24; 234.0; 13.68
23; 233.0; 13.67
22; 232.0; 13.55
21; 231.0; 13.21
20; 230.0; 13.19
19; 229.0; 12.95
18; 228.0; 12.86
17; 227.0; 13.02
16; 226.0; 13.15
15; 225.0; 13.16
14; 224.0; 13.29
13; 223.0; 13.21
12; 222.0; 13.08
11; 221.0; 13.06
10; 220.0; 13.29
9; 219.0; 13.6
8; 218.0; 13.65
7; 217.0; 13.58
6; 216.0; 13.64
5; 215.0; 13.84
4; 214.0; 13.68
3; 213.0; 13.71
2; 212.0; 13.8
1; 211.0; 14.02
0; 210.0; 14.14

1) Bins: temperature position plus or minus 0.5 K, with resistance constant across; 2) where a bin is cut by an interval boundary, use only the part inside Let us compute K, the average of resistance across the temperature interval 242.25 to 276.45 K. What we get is 12.3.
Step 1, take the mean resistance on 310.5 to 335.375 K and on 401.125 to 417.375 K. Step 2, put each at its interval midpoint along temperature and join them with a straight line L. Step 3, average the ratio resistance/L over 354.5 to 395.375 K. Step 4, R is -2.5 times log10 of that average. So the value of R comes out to 0.11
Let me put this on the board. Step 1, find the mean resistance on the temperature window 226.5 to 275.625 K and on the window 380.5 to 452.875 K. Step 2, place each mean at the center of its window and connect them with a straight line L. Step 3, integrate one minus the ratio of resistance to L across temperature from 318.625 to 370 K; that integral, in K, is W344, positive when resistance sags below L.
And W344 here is -4.8 K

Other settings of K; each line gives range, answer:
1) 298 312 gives 15.8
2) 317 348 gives 15.3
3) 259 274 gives 14.8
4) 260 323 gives 15.4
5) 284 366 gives 15.4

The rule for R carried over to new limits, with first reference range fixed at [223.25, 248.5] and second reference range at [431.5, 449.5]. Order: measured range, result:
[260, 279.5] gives -0.19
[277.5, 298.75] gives -0.21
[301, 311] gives -0.20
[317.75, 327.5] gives -0.14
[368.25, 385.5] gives 0.14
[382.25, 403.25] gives 0.06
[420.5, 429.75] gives 0.02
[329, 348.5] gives -0.11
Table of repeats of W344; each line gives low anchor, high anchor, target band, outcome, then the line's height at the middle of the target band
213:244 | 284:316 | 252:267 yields 1.1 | 14.2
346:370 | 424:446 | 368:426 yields 4.1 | 15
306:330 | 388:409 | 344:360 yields 0.0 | 15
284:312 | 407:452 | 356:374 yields 1.5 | 15.5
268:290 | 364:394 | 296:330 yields -2.4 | 14.6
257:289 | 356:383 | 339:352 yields -1.2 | 13.9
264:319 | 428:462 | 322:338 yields 0.2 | 15.5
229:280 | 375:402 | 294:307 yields -2.9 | 13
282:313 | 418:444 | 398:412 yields 0.5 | 15.3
